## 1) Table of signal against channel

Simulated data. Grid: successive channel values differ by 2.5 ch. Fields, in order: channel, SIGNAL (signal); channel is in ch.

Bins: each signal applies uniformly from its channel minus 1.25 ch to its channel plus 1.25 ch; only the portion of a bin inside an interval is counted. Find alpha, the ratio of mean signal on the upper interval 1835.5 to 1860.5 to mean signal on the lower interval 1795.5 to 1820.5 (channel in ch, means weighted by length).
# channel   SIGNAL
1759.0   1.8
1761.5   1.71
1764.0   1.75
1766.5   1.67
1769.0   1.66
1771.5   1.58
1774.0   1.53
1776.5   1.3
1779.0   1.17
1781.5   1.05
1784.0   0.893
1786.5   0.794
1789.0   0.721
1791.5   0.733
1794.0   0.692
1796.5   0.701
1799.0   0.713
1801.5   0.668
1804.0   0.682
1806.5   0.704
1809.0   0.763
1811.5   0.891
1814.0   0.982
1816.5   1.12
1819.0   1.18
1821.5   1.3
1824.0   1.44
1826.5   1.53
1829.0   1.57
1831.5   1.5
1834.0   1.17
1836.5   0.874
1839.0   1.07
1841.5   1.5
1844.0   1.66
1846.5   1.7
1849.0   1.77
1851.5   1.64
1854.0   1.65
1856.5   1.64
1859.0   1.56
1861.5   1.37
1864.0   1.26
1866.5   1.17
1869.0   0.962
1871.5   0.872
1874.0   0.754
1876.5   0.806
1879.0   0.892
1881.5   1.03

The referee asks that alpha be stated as 1.79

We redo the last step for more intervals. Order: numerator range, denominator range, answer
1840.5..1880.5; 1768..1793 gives 1.17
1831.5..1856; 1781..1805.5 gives 1.93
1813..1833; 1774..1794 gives 1.37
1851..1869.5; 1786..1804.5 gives 1.99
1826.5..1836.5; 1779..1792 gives 1.55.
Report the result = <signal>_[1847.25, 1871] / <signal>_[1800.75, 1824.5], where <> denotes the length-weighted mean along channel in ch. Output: 1.49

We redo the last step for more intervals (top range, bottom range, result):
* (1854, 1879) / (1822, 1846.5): 0.84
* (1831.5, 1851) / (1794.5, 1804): 2.03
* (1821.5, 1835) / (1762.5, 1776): 0.88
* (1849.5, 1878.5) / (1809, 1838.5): 1.03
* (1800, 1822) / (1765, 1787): 0.69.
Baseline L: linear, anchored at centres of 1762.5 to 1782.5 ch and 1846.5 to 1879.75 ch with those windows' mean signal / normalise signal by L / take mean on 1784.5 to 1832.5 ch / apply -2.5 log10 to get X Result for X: 0.38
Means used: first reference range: 1.47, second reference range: 1.28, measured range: 0.979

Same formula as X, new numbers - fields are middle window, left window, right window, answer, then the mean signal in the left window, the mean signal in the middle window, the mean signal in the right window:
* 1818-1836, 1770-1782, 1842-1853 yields 0.161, 1.35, 1.37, 1.68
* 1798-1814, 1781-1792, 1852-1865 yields 0.322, 0.831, 0.756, 1.51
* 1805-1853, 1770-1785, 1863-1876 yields -0.165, 1.27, 1.28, 0.987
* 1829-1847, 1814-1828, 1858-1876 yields -0.110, 1.29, 1.35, 1.12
